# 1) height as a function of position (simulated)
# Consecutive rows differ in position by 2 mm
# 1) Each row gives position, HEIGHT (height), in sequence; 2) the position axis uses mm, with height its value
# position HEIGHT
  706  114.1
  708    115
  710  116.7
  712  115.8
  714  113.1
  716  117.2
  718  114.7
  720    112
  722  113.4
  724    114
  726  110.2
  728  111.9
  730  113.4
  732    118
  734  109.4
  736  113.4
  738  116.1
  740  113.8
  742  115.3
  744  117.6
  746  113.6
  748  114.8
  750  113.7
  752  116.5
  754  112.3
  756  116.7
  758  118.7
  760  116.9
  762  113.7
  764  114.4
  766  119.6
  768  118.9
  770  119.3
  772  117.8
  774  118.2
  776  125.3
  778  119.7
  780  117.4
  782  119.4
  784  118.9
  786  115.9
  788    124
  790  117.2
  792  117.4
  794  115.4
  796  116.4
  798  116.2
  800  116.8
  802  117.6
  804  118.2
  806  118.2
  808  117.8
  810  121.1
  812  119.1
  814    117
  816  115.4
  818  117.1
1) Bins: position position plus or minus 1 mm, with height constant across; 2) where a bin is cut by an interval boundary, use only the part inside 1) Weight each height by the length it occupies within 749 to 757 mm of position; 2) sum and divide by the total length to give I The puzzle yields 115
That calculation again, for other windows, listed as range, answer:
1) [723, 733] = 114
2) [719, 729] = 112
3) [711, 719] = 115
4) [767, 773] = 119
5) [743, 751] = 115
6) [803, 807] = 118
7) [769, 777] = 120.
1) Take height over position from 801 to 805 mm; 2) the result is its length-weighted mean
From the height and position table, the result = 118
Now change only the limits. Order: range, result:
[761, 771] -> 117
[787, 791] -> 121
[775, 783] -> 120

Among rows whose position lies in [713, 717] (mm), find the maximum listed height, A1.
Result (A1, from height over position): 117.2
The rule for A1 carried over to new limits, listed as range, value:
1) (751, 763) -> 118.7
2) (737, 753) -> 117.6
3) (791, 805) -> 118.2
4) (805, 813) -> 121.1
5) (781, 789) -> 124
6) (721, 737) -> 118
